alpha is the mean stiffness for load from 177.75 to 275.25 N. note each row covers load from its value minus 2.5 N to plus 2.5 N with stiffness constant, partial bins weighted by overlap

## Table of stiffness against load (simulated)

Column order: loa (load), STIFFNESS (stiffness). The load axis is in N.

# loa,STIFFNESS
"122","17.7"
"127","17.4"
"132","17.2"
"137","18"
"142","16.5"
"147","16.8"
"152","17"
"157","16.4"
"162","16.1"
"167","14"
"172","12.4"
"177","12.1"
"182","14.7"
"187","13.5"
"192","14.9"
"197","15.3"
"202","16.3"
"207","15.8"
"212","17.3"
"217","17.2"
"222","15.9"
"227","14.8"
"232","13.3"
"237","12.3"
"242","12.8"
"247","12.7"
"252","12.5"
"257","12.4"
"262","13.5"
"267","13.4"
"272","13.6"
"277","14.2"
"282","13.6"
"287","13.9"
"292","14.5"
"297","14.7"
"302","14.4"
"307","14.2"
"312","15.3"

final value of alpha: 14.3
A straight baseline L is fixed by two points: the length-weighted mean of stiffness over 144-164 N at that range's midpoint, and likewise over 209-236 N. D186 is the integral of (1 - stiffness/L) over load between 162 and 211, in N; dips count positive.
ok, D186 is 4.7 N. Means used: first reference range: 16.6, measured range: 14.5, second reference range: 15.5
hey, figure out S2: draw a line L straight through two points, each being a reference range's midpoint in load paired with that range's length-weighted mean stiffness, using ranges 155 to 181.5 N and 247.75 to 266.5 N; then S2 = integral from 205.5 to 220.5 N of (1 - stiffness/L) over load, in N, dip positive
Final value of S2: -3.6 N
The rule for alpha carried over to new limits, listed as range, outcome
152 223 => 15.2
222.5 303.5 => 13.6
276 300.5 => 14.2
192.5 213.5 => 16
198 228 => 16.2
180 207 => 15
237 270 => 12.8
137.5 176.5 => 15.5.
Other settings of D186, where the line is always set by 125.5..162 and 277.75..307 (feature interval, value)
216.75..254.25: 3.77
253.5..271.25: 1.99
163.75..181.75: 3.54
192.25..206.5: 0.25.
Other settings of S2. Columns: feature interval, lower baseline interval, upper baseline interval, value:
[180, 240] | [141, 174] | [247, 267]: -3.98 N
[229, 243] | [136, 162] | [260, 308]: 1.98 N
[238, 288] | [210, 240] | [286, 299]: 5.02 N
